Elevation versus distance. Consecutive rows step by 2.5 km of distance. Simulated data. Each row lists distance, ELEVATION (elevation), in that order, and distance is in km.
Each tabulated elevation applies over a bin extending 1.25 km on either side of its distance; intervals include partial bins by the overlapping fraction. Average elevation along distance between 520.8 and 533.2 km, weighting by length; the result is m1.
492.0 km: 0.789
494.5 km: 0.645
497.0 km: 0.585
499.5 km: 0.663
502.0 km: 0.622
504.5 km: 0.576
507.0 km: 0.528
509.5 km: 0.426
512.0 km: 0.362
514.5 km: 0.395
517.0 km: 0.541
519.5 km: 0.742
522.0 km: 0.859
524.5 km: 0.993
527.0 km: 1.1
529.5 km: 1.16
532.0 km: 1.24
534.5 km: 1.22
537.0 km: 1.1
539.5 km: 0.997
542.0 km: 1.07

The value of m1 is 1.07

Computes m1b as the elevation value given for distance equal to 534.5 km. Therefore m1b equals 1.22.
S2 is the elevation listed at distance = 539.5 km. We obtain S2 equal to 0.997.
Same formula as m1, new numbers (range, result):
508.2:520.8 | 0.495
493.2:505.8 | 0.619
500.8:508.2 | 0.575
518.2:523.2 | 0.797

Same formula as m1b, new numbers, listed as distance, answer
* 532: 1.24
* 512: 0.362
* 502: 0.622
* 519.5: 0.742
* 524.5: 0.993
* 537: 1.1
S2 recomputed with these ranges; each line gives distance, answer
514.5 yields 0.395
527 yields 1.1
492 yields 0.789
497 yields 0.585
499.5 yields 0.663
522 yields 0.859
